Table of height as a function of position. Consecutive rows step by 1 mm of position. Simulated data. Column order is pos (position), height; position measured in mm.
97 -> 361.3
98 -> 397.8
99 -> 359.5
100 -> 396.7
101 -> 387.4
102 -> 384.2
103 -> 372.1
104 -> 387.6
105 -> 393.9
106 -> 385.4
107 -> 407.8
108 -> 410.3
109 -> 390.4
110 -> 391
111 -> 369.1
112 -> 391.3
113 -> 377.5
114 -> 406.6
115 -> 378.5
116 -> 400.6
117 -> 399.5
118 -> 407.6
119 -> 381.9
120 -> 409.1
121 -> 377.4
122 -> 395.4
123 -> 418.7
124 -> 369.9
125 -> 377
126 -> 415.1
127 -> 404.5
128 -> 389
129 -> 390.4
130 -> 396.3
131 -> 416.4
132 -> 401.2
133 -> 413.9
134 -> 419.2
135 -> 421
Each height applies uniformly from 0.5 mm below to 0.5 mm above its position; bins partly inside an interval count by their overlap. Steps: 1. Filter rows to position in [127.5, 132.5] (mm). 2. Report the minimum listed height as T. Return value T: 389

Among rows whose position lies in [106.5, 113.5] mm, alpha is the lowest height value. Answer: 369.1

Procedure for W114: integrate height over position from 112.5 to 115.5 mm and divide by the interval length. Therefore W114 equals 388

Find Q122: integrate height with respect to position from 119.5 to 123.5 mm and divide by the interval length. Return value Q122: 400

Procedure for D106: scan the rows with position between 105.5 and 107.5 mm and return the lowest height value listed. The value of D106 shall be 385.4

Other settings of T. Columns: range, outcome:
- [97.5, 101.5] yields 359.5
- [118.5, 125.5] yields 369.9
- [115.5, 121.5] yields 377.4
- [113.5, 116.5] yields 378.5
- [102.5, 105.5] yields 372.1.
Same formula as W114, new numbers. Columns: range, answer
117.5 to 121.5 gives 394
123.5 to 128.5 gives 391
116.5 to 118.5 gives 404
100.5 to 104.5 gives 383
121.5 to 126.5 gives 395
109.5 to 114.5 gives 387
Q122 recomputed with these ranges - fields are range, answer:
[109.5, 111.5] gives 380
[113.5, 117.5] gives 396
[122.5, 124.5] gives 394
